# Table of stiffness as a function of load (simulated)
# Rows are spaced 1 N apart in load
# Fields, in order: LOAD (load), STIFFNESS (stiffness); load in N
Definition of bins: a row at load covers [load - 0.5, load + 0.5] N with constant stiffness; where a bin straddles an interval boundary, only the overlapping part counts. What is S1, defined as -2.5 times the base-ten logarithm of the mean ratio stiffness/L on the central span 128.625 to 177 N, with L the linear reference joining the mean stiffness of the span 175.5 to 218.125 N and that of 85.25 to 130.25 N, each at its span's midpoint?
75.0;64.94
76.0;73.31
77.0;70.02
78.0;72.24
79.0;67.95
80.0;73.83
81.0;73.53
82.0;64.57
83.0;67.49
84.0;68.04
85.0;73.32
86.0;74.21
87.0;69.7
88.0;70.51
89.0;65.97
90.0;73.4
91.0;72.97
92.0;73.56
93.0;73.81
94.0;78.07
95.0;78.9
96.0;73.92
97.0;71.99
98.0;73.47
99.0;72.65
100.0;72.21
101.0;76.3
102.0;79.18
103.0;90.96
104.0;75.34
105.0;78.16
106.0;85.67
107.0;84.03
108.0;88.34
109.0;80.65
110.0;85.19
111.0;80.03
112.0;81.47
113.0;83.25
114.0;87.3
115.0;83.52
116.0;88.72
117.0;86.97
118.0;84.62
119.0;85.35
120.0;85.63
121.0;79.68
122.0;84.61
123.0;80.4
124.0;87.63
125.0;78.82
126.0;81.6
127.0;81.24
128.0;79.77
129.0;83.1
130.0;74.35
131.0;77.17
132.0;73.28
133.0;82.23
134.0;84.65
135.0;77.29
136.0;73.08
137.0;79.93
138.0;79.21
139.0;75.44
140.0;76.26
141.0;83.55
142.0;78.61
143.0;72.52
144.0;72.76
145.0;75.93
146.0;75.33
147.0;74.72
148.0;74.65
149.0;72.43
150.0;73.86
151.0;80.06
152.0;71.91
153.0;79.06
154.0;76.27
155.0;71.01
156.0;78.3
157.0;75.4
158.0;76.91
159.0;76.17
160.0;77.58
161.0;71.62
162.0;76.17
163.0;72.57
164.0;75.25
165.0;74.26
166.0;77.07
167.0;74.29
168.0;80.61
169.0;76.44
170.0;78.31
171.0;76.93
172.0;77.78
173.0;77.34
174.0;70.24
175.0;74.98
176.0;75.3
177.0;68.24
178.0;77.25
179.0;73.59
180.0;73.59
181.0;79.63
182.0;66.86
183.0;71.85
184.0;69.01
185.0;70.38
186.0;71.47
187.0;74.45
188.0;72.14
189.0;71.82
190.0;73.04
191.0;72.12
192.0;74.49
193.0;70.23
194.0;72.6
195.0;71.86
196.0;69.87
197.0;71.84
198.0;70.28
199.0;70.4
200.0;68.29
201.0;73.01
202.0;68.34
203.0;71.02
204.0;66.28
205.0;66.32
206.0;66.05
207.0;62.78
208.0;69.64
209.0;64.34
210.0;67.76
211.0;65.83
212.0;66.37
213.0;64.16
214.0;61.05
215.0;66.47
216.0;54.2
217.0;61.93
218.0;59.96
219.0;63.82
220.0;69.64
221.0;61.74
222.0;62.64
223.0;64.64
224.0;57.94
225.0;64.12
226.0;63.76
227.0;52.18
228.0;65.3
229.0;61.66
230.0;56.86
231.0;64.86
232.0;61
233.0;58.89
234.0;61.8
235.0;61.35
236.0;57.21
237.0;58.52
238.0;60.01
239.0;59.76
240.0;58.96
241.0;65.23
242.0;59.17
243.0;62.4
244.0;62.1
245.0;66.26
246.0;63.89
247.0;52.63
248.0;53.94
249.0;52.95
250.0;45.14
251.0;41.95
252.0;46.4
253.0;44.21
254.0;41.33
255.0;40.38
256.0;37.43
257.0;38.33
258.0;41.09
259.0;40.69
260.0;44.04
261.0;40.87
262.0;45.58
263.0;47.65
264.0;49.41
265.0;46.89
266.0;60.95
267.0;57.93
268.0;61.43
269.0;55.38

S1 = -0.03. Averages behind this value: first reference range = 79.5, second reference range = 69.3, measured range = 76.2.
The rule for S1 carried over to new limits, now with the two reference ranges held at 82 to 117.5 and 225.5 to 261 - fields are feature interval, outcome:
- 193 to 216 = -0.12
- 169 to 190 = -0.14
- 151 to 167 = -0.11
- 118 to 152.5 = -0.10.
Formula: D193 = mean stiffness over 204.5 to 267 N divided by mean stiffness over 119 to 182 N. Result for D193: 0.7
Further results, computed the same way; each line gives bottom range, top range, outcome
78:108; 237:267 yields 0.68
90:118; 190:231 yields 0.83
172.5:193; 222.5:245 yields 0.84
